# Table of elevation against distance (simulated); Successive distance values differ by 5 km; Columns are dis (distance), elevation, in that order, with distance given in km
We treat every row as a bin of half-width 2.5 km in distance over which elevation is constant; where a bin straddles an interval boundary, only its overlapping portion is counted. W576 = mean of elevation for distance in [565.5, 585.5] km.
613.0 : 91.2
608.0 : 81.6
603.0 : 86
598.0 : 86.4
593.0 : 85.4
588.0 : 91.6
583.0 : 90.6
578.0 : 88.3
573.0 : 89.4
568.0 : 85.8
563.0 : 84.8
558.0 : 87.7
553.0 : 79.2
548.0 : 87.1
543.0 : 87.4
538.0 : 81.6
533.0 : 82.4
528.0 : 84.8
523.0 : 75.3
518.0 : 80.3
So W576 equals 88.5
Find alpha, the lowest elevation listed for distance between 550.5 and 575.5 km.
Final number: 79.2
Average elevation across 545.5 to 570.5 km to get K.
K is 84.9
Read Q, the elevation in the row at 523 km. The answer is 75.3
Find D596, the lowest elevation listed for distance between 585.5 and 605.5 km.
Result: 85.4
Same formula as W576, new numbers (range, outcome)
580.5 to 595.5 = 89.2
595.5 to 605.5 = 86.2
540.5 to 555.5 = 84.6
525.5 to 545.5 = 84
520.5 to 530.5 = 80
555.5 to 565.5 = 86.2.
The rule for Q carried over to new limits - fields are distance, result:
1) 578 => 88.3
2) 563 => 84.8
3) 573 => 89.4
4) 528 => 84.8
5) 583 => 90.6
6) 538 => 81.6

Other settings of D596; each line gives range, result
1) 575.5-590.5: 88.3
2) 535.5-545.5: 81.6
